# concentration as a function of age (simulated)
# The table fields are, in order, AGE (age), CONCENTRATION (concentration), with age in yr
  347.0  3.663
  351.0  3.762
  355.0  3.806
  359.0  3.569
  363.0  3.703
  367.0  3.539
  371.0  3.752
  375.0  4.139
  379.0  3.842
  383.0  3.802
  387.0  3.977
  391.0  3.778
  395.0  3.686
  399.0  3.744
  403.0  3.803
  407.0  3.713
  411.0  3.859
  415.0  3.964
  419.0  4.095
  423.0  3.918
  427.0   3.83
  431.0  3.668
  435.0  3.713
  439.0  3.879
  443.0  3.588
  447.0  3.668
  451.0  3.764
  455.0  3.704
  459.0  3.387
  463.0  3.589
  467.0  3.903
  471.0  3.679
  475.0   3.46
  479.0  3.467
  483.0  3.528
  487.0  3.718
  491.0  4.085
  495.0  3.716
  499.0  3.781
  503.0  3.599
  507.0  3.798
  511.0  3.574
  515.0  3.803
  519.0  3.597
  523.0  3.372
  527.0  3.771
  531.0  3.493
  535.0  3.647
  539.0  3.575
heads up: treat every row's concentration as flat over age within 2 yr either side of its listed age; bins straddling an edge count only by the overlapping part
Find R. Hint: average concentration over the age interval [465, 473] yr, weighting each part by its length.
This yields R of 3.79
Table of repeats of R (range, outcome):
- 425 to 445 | 3.74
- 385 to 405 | 3.8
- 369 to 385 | 3.88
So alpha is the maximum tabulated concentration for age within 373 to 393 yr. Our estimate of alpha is 4.139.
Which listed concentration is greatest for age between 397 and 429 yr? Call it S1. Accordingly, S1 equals 4.095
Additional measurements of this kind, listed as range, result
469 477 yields 3.679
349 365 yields 3.806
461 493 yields 4.085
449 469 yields 3.903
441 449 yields 3.668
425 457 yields 3.879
